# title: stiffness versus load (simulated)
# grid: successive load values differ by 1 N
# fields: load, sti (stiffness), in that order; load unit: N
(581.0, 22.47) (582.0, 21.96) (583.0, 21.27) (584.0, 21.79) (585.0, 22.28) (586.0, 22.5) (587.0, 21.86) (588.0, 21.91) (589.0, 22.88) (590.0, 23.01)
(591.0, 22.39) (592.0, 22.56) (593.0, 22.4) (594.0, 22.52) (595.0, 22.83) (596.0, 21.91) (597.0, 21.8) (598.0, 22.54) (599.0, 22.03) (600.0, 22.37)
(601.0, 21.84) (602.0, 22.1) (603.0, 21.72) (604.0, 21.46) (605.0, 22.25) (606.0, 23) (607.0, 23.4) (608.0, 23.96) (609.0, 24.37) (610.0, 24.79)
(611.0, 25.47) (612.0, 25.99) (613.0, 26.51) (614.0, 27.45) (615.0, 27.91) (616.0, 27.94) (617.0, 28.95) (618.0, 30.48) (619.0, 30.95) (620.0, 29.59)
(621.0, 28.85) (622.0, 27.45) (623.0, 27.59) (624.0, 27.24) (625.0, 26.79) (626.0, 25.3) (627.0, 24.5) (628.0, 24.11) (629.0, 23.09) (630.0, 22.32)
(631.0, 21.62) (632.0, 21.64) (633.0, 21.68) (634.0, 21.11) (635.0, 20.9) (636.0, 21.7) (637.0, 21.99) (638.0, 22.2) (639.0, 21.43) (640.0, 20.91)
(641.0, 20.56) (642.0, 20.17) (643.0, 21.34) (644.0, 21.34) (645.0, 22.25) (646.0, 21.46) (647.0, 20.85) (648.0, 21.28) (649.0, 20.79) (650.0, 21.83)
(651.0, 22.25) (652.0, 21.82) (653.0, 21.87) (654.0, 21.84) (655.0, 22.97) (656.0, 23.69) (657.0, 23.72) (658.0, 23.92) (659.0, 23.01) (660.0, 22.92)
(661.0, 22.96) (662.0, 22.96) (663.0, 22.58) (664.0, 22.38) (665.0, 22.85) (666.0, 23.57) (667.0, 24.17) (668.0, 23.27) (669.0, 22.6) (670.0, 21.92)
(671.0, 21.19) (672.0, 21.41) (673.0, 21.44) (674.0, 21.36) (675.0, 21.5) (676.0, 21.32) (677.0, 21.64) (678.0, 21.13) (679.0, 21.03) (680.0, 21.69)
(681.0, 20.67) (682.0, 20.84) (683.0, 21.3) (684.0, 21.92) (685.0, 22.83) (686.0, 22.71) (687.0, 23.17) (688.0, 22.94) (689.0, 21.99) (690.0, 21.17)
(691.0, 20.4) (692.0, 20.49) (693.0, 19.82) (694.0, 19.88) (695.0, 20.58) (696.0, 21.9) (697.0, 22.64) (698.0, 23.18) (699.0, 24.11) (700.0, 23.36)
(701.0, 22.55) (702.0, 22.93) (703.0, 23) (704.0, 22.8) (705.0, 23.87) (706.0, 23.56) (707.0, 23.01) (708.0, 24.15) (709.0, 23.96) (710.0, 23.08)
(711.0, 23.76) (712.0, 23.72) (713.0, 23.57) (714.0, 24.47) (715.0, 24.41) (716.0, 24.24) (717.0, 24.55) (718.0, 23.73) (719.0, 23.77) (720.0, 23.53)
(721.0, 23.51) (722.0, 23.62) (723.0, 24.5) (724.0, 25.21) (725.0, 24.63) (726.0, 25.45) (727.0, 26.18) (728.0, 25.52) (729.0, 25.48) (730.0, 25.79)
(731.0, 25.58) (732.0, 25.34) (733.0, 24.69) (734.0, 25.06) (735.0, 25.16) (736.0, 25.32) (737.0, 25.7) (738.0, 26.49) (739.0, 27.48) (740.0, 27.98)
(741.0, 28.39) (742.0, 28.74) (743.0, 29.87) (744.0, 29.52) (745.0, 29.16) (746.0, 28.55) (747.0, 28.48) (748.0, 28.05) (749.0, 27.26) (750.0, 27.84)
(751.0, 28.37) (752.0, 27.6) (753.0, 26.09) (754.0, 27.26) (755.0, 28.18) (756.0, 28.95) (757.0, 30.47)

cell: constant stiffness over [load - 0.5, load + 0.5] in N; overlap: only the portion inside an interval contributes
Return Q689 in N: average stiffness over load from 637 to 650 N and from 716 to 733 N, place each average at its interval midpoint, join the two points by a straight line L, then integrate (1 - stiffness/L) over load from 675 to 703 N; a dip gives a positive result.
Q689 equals 1.7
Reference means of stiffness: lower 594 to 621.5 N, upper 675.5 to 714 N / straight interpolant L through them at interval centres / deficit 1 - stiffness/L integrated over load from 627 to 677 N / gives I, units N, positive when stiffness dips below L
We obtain 3.1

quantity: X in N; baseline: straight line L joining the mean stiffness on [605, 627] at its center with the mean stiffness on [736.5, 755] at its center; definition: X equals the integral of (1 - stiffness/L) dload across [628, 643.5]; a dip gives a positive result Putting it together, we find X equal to 3.1 N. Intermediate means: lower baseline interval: 26.7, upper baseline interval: 27.9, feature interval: 21.6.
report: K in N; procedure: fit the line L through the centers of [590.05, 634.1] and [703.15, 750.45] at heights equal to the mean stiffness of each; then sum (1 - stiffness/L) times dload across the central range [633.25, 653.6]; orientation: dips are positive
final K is 2.8 N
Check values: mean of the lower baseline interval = 24.5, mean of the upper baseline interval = 25.5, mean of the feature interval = 21.4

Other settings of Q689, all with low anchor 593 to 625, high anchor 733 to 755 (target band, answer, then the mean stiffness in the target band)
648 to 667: 2.39 N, 22.7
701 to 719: 2.15 N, 23.7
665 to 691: 4.31 N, 21.9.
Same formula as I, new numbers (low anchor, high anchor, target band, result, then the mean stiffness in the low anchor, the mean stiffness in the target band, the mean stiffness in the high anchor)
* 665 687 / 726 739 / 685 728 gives 1.3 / 21.9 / 23.2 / 25.6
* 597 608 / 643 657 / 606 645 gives -4.2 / 22.3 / 24.5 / 21.9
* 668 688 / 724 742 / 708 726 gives 0.5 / 21.7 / 24.1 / 26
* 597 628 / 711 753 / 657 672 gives 1.6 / 25.4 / 22.9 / 26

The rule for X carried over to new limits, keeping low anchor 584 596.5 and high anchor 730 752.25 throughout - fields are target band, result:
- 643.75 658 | 1.33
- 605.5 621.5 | -2.55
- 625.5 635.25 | 0.42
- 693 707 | 1.83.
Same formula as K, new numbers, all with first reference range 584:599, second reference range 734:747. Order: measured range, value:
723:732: 0.58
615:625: -2.26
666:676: 1.20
